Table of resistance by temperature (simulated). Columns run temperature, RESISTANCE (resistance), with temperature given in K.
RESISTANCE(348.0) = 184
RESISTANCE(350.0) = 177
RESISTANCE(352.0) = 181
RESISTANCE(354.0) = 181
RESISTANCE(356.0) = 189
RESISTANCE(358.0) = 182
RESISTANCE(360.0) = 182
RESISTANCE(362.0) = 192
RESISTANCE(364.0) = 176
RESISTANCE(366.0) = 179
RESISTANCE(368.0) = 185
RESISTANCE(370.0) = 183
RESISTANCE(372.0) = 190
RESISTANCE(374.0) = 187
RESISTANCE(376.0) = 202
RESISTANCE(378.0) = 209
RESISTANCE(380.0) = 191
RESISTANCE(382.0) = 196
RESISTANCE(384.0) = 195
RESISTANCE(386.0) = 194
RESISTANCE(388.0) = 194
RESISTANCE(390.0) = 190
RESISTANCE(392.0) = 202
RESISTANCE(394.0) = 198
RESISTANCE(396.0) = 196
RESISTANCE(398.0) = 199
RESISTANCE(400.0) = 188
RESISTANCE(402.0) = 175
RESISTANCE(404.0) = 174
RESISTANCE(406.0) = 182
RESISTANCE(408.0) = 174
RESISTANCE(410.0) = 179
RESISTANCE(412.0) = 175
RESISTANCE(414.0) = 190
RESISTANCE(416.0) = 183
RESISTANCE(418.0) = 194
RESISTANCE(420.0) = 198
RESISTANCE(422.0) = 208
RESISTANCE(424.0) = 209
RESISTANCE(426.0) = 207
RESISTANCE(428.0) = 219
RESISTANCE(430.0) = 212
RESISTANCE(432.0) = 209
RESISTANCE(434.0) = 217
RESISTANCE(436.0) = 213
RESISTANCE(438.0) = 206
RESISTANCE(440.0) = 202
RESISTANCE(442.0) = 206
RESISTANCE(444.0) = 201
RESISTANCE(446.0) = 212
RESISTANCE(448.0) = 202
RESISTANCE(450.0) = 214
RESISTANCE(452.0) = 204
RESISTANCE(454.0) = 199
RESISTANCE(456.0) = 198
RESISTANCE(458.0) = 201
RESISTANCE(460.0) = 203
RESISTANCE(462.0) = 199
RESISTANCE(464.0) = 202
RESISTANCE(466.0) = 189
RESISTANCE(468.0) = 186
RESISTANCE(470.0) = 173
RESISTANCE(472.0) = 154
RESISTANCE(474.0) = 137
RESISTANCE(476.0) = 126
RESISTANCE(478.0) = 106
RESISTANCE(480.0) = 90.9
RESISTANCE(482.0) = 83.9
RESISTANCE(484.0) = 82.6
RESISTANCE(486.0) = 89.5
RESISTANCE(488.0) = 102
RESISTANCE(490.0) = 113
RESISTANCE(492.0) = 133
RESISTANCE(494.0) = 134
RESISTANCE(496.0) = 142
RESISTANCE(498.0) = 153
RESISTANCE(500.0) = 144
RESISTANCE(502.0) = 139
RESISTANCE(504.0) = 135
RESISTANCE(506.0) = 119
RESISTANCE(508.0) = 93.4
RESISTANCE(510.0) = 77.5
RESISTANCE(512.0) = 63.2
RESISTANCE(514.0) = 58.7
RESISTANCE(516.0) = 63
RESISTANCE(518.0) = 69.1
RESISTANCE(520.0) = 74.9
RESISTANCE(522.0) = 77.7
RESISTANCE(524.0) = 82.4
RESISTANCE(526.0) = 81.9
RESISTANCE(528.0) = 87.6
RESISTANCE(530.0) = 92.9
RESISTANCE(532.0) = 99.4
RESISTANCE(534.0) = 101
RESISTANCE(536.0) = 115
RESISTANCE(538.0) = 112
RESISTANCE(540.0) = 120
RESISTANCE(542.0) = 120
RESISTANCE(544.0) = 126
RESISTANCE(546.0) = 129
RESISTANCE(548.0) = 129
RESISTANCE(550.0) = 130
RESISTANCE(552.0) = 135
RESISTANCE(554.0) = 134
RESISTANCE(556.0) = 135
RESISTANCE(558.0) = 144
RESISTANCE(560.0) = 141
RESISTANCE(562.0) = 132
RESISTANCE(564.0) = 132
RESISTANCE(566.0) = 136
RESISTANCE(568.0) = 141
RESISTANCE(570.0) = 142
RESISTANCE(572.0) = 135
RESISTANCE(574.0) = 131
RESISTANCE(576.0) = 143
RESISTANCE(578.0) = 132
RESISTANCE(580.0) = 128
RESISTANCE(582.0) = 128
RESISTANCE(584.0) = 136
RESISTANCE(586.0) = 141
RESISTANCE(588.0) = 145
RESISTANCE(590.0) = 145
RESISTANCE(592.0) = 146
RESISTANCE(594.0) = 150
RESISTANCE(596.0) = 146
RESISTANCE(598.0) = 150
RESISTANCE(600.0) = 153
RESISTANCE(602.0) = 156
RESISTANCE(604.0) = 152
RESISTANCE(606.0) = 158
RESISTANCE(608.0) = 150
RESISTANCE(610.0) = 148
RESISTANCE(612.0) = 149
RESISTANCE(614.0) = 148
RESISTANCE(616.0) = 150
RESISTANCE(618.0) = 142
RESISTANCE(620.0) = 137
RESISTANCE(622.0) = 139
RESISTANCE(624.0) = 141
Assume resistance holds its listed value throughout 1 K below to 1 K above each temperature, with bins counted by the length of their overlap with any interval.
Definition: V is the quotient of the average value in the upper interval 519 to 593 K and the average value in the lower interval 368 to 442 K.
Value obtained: 0.63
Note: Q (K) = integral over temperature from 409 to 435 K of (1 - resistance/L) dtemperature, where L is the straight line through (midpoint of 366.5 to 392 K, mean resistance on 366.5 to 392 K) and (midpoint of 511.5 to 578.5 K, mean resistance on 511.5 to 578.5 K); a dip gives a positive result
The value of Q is -4.2 K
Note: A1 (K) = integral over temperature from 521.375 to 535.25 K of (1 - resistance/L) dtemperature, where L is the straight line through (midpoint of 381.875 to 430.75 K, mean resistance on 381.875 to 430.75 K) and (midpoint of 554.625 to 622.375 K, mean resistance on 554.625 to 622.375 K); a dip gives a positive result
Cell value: 6.04 K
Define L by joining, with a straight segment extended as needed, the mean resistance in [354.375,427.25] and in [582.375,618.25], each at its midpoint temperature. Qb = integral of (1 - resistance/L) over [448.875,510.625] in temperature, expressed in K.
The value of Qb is 9.5 K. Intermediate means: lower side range 190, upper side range 148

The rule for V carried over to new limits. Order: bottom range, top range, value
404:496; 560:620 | 0.81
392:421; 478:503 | 0.63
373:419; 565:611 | 0.75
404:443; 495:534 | 0.49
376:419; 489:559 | 0.58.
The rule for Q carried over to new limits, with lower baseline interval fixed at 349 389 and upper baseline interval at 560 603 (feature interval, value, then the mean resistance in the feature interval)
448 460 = -2.4 K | 203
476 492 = 6.2 K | 99.7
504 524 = 9.7 K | 80.5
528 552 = 5.5 K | 115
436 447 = -2.2 K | 206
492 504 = 1.4 K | 141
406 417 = -0.1 K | 180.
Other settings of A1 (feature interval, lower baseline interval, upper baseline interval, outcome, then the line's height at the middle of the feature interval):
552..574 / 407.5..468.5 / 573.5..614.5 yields 2.7 K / 156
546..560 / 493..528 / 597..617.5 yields -1.4 K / 123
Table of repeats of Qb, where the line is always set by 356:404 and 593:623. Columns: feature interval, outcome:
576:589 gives 1.49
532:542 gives 3.09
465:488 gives 6.01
